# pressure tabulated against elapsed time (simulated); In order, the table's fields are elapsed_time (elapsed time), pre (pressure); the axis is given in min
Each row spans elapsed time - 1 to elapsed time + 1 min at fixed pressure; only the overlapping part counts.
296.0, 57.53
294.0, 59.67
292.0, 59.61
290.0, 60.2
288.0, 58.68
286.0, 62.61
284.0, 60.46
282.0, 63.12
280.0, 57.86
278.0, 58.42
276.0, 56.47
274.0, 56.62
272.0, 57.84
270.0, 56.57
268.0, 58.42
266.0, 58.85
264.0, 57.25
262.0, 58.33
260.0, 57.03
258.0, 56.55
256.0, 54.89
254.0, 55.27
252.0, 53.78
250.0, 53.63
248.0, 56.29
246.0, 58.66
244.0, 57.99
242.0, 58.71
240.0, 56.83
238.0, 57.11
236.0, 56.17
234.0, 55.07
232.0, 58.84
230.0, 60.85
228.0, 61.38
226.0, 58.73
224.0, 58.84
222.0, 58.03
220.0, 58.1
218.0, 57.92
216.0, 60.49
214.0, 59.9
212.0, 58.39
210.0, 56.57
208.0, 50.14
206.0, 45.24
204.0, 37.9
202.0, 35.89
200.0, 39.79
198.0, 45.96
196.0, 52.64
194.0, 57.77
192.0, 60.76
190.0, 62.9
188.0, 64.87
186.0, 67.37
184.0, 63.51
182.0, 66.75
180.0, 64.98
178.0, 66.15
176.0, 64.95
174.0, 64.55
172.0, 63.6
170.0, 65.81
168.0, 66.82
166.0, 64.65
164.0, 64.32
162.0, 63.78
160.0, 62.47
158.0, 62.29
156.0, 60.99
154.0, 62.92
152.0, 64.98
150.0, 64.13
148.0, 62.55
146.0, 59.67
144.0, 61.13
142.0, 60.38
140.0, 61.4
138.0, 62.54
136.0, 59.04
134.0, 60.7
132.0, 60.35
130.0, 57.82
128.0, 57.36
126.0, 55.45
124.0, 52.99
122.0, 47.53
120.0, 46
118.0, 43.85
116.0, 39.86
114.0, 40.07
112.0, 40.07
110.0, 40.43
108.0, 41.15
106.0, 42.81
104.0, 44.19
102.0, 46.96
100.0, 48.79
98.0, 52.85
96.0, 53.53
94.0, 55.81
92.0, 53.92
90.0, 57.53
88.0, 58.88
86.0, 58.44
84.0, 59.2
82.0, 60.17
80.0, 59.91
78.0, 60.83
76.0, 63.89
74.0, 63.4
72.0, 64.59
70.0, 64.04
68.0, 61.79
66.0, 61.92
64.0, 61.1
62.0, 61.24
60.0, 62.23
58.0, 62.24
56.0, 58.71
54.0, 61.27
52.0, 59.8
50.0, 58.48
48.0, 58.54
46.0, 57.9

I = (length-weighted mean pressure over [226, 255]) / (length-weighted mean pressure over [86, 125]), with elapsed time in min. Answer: 1.19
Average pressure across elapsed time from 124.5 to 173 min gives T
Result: 61.8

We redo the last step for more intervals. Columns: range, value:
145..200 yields 62.3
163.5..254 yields 57.9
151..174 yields 63.9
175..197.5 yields 62.6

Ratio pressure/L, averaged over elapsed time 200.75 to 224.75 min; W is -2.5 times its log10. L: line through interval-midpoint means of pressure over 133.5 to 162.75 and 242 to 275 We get 0.12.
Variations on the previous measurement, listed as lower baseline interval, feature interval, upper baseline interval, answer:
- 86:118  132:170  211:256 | -0.208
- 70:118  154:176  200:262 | -0.184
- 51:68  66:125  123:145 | 0.144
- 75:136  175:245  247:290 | -0.027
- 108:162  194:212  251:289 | 0.206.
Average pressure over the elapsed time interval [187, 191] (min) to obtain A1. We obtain 63.9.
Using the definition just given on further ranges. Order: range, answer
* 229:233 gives 59.8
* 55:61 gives 61.1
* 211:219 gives 59.2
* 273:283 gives 58.5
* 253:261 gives 55.9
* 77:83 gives 60.3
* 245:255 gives 55.5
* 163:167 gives 64.5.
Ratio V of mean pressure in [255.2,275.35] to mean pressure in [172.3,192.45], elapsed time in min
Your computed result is 0.88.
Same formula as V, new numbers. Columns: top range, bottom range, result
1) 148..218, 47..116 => 1.07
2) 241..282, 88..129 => 1.18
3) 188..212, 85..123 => 1.05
